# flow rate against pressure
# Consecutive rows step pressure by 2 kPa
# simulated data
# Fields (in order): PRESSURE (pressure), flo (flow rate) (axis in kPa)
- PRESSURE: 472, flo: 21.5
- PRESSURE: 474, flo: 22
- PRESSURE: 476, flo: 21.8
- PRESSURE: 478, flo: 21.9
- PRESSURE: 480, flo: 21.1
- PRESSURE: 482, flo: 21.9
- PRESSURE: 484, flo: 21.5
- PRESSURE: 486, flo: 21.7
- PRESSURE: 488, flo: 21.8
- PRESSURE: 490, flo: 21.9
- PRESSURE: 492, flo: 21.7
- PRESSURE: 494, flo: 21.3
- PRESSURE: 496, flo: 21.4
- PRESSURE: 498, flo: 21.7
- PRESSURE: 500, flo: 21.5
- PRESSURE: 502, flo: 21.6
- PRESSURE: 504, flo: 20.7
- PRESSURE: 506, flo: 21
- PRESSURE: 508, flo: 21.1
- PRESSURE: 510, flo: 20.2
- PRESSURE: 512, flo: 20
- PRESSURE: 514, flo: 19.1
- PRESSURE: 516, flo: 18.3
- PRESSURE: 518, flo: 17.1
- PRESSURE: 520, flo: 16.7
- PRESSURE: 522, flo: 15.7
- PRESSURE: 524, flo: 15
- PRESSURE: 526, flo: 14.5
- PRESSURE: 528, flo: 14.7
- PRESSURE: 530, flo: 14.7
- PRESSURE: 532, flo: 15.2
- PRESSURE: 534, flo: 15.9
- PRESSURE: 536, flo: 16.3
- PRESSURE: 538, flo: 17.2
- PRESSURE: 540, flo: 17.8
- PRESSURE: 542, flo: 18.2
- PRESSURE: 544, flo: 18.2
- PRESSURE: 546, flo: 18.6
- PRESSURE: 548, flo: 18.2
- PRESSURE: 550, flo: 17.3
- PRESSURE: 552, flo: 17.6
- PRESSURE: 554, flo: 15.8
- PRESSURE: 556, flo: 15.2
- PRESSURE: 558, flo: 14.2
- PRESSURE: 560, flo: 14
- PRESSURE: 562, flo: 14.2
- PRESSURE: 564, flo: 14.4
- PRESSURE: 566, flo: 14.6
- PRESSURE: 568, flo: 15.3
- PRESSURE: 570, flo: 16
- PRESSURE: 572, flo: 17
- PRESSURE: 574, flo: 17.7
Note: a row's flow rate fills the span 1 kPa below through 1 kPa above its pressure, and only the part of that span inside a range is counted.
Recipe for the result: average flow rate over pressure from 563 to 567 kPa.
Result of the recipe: 14.5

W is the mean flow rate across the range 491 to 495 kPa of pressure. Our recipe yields 21.5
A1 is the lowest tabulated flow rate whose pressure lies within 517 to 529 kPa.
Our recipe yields 14.5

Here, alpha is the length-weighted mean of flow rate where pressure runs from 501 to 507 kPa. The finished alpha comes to 21.1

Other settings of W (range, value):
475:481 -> 21.6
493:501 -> 21.5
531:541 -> 16.5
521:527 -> 15.1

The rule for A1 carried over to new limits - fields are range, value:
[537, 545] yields 17.2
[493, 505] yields 20.7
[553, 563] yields 14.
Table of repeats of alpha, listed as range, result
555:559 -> 14.7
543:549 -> 18.3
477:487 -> 21.6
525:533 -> 14.8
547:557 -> 16.8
